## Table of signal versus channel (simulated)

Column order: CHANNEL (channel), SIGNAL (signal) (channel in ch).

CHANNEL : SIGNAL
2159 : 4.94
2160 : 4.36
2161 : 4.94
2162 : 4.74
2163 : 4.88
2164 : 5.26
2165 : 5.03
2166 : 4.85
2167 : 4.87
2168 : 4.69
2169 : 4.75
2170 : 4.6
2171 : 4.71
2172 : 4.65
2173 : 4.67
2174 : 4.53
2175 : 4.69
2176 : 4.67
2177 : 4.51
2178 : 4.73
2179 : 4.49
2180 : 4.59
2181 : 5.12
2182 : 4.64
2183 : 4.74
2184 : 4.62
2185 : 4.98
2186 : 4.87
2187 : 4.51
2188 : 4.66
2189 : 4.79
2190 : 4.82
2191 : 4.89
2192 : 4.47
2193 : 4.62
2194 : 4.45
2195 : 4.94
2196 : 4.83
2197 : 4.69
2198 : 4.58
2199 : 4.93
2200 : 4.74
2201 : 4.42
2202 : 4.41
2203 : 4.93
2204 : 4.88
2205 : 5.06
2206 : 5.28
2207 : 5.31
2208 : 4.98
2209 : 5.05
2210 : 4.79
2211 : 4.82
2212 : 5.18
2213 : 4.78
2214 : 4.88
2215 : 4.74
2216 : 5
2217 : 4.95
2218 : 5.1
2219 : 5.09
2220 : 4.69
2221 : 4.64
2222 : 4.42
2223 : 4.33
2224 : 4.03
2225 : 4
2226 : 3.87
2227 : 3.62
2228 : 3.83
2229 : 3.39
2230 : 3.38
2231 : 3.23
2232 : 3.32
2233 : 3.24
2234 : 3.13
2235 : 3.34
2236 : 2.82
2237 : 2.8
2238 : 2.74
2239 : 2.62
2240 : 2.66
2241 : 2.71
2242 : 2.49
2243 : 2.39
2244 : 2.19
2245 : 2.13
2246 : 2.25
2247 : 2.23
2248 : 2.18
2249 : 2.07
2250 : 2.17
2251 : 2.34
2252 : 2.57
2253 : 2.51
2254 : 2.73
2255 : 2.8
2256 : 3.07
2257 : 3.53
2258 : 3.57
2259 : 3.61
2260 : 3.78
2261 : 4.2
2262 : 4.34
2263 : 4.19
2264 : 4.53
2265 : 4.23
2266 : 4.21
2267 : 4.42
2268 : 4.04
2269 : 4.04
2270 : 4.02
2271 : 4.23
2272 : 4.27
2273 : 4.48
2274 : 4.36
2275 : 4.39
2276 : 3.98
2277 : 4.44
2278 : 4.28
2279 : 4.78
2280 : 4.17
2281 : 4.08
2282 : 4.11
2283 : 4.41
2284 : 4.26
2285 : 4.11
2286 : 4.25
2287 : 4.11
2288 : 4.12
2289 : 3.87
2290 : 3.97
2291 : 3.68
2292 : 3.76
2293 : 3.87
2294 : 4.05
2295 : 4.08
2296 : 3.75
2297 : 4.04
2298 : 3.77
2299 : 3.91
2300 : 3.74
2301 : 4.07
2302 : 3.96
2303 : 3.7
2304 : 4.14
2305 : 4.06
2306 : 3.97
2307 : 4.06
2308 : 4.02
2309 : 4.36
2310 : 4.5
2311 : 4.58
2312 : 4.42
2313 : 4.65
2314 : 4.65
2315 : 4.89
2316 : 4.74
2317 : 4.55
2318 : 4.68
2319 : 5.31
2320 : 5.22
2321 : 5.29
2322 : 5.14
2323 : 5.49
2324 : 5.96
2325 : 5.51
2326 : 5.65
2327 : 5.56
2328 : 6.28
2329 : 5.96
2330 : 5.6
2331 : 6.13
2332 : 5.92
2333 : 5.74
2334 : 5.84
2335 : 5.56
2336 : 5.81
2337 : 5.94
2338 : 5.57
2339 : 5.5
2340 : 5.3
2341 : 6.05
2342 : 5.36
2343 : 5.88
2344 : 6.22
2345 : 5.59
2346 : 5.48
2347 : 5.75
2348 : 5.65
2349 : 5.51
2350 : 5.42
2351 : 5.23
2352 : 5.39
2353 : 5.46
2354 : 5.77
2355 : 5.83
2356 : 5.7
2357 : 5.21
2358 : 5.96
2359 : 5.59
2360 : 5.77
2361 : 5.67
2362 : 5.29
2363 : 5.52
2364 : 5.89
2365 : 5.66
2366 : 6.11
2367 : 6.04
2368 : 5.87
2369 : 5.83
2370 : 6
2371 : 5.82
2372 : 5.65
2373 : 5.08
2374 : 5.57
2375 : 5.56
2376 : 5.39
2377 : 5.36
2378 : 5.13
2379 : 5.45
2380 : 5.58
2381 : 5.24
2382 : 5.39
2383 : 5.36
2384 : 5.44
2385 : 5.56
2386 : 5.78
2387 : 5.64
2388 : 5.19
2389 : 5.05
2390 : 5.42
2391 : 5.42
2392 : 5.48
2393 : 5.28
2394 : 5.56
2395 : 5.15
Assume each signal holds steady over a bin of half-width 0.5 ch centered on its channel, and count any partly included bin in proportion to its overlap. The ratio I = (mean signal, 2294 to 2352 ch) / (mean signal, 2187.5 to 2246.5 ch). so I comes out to 1.22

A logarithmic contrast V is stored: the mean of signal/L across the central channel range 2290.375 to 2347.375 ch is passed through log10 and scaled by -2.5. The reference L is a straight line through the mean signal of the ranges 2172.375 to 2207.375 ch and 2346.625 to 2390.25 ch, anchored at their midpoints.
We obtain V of 0.09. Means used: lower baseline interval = 4.74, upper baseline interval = 5.56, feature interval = 4.93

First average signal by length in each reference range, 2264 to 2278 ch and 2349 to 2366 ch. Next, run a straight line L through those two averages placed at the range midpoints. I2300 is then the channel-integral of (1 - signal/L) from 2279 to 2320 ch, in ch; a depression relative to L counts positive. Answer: 4.3 ch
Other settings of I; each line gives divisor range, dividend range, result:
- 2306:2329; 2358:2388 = 1.12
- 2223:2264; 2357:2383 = 1.82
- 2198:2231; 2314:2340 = 1.20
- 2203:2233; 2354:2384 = 1.25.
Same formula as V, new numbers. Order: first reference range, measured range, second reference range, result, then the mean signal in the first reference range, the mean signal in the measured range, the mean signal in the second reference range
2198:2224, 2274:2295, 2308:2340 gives 0.235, 4.83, 4.14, 5.3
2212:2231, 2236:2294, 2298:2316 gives 0.205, 4.37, 3.55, 4.22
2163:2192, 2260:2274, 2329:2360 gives 0.232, 4.75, 4.23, 5.67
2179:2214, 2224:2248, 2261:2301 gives 0.448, 4.8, 2.98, 4.14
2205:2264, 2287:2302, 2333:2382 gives 0.177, 3.64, 3.91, 5.62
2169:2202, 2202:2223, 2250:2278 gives -0.122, 4.69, 4.9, 3.79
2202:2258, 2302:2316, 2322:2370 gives 0.173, 3.67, 4.31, 5.7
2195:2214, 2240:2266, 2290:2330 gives 0.490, 4.87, 3.01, 4.57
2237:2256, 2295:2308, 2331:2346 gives 0.124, 2.46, 3.94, 5.74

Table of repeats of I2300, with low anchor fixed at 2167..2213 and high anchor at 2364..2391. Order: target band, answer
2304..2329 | 1.9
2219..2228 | 1.2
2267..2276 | 1.6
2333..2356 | -1.0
